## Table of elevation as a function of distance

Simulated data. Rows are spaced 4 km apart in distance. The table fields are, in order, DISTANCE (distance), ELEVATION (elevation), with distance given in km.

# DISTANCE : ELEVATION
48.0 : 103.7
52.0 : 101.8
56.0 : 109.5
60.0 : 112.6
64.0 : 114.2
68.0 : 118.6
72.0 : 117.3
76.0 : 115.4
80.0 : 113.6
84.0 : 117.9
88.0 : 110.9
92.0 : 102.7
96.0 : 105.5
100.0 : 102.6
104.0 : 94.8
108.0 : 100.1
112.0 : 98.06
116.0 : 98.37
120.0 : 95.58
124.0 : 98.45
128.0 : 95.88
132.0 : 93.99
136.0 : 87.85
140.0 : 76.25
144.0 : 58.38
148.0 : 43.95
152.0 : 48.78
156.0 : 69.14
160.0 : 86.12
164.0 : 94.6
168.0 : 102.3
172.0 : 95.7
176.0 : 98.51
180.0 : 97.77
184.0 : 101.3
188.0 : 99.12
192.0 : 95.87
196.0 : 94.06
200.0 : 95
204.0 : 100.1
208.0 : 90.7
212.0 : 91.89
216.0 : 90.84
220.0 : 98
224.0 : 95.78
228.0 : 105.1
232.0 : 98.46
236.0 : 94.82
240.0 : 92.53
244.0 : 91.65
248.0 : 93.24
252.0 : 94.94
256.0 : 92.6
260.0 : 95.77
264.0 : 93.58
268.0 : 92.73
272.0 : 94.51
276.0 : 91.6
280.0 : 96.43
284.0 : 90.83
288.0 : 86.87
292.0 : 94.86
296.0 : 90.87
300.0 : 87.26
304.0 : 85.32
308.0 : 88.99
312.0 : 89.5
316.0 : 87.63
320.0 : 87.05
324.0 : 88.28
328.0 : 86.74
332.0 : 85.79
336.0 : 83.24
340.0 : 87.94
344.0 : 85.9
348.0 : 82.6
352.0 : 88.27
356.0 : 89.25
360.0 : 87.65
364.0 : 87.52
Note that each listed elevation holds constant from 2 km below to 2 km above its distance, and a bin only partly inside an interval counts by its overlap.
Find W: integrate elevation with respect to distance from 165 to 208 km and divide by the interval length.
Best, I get 97.6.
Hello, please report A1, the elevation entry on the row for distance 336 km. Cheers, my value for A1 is 83.24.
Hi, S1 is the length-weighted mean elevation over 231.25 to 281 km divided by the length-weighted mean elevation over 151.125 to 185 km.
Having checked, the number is 1.1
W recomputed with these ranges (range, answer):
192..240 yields 95.7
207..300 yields 93.7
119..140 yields 92.6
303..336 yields 87.2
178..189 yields 99.4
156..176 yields 92.5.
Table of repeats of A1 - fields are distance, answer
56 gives 109.5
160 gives 86.12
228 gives 105.1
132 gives 93.99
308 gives 88.99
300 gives 87.26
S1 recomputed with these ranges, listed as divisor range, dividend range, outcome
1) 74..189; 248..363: 0.96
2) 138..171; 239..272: 1.28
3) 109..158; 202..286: 1.17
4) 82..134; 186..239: 0.95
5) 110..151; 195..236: 1.15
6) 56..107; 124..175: 0.73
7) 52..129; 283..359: 0.82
